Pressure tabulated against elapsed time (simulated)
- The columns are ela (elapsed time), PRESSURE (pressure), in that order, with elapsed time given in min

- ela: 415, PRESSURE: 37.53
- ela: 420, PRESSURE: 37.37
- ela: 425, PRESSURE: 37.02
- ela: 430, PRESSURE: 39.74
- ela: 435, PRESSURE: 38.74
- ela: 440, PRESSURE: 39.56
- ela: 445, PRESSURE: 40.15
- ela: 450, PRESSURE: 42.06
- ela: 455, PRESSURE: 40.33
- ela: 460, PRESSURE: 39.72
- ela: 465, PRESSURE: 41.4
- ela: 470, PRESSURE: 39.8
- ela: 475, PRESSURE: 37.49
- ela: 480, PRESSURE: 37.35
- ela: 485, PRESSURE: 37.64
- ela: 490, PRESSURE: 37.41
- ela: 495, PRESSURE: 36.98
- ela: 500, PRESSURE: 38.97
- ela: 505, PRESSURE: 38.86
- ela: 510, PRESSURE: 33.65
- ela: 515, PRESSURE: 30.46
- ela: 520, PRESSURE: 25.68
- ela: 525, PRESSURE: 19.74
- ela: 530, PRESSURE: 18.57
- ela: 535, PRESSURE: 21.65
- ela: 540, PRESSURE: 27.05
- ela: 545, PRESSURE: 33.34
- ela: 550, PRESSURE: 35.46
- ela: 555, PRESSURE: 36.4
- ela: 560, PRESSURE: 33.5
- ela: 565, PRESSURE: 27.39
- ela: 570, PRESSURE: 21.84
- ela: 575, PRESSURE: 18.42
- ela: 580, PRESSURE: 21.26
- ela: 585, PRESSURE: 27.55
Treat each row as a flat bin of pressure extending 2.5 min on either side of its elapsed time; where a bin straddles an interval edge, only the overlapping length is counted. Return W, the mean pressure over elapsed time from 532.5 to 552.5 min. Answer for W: 29.4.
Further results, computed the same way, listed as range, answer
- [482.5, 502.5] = 37.8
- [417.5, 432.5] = 38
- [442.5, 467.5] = 40.7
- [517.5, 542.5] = 22.5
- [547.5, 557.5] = 35.9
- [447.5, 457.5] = 41.2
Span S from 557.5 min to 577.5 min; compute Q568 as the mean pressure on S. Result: 25.3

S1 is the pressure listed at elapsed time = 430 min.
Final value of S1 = 39.74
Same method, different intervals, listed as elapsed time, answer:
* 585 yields 27.55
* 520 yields 25.68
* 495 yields 36.98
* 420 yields 37.37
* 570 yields 21.84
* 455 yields 40.33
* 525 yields 19.74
